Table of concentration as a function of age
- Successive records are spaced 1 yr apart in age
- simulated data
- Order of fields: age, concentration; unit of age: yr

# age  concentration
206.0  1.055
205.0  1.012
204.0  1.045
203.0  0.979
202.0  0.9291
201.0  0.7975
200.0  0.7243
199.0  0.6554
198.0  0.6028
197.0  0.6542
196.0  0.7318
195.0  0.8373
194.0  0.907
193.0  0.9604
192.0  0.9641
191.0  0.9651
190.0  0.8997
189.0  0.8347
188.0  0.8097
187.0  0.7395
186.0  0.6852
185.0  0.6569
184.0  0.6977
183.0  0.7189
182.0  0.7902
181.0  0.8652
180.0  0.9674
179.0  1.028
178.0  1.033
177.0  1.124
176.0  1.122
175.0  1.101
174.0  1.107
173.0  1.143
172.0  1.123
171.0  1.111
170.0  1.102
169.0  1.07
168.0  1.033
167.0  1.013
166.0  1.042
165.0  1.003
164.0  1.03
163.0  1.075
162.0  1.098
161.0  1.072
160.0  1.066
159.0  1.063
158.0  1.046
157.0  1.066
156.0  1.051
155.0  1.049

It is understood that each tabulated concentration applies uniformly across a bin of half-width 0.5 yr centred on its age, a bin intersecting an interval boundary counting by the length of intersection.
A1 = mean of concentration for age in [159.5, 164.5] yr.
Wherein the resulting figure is 1.07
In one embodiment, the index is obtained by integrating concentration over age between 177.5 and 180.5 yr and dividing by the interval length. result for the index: 1.01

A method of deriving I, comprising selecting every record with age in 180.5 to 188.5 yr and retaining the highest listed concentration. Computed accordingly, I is 0.8652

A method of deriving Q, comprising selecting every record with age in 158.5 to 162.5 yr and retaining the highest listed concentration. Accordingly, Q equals 1.098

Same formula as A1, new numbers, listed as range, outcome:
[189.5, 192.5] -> 0.943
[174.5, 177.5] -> 1.12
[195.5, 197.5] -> 0.693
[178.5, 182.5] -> 0.913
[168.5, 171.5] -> 1.09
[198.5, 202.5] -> 0.777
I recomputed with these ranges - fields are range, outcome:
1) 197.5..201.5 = 0.7975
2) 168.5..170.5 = 1.102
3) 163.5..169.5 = 1.07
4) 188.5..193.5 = 0.9651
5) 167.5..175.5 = 1.143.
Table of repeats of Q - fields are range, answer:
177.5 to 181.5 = 1.033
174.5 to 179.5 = 1.124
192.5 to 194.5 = 0.9604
